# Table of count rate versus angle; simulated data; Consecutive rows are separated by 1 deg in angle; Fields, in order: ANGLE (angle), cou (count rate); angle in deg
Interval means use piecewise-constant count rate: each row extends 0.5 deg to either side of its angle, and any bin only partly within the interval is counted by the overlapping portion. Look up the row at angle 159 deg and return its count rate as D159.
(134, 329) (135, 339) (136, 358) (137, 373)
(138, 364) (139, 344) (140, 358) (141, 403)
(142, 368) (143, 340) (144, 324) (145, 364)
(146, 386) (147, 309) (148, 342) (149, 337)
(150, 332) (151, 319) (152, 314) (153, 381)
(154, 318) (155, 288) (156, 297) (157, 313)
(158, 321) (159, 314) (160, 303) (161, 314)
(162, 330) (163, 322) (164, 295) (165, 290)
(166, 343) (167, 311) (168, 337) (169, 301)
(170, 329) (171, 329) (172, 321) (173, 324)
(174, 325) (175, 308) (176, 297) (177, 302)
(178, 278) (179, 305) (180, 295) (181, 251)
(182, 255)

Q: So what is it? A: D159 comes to 314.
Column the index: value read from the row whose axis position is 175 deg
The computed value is 308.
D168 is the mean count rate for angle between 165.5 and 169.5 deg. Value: 323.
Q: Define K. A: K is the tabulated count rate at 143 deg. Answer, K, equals 340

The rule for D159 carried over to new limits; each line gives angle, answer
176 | 297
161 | 314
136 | 358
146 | 386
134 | 329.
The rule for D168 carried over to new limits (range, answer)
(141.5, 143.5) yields 354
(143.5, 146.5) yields 358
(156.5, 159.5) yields 316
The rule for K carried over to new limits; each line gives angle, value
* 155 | 288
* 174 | 325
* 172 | 321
